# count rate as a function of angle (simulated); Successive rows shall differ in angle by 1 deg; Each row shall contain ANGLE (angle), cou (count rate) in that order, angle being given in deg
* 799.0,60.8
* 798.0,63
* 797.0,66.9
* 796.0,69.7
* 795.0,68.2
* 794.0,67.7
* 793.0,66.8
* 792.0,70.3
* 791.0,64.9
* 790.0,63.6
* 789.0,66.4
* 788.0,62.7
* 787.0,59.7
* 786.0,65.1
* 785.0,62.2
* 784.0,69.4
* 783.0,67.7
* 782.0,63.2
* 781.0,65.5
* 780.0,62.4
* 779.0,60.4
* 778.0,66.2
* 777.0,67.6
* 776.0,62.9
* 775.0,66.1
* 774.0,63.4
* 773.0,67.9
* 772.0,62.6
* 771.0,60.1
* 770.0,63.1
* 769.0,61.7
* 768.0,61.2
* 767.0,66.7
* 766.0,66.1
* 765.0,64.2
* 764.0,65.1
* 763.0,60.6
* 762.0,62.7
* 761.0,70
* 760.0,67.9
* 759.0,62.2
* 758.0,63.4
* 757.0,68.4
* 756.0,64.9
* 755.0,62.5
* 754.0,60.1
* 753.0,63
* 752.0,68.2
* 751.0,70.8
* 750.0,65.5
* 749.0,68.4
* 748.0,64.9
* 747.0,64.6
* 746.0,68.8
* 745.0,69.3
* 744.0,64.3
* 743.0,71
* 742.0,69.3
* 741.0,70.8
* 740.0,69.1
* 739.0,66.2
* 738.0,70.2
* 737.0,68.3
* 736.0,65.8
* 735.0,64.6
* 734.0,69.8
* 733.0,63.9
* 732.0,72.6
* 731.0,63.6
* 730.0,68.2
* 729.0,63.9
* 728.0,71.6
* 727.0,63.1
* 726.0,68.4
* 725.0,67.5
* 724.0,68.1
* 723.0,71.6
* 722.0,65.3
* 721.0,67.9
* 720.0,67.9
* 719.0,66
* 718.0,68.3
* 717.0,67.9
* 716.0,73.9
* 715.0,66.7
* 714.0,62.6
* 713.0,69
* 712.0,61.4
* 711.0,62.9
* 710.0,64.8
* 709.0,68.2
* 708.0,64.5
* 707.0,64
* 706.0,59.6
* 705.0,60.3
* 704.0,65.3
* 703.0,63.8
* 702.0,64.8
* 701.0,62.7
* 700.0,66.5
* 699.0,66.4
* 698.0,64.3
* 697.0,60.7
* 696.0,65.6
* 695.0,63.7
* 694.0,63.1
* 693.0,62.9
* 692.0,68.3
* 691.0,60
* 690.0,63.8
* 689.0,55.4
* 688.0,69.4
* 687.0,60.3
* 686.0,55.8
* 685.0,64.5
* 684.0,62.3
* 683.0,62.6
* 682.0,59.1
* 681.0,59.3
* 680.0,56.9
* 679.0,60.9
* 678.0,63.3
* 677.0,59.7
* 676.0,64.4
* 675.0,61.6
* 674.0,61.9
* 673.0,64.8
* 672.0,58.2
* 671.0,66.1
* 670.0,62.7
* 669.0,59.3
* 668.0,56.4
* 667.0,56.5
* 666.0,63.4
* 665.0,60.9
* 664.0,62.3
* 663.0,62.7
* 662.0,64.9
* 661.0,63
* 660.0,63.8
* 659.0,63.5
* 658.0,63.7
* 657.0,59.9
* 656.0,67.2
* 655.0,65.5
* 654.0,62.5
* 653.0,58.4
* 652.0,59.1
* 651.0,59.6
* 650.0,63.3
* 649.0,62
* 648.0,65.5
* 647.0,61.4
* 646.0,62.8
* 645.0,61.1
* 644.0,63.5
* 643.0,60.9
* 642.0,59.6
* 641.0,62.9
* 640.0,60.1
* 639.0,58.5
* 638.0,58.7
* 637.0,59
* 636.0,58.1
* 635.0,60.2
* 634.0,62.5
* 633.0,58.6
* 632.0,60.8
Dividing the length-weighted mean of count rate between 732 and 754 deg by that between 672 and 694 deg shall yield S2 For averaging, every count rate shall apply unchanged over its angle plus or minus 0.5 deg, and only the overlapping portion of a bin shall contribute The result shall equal 1.1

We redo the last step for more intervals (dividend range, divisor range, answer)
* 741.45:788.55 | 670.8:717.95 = 1.03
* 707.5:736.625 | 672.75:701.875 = 1.07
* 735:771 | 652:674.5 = 1.06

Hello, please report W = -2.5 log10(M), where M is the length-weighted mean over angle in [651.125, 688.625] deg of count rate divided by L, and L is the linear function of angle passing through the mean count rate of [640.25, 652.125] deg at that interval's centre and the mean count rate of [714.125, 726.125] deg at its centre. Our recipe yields 0.04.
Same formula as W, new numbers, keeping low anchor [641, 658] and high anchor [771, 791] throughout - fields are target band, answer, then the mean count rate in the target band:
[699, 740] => -0.05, 66.3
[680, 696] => 0.01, 62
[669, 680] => 0.01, 62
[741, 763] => -0.04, 66.2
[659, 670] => 0.02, 61.5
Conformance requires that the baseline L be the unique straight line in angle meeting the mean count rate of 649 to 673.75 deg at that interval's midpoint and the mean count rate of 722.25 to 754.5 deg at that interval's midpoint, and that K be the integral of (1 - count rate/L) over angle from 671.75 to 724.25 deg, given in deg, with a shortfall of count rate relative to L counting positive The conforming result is 0.6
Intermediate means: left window 62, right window 67.3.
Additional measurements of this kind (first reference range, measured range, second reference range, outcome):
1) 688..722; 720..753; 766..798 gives -1.4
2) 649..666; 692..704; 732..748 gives 0.2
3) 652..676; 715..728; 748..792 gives -0.9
